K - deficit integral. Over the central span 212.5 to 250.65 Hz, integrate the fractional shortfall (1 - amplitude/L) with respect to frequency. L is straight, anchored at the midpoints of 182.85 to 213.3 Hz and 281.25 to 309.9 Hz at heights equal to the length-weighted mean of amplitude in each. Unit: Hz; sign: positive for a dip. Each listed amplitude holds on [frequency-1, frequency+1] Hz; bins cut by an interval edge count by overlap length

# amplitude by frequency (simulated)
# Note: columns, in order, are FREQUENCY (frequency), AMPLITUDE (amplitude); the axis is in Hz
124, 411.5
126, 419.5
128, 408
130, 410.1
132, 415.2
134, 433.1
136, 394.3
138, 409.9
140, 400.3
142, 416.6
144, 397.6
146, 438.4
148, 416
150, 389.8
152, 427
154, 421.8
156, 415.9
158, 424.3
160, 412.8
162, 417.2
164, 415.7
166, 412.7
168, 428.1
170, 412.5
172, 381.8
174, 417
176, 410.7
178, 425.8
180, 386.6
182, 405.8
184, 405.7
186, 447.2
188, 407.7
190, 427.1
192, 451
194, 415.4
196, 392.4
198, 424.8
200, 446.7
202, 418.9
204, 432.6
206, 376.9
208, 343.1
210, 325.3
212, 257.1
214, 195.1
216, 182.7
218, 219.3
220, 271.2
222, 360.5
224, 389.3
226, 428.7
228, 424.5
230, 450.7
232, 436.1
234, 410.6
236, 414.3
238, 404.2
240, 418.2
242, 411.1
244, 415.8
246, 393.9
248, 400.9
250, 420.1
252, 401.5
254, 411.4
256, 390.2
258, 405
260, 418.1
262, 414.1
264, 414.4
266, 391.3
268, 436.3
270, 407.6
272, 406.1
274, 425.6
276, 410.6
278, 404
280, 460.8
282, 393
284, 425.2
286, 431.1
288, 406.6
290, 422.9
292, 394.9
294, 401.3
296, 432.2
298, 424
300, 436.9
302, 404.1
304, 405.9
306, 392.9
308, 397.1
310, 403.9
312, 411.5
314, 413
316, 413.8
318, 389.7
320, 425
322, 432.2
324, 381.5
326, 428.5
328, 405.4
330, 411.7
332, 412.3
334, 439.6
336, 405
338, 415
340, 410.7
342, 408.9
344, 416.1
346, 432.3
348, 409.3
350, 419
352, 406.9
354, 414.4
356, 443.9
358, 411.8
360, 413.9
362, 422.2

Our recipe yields 3.1 Hz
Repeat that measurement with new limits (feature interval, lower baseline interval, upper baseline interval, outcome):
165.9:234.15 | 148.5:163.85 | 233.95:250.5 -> 4.9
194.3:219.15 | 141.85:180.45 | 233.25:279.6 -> 4.6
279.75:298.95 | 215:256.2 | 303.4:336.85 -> -0.8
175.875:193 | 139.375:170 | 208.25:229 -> -2.6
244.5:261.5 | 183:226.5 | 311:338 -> -1.0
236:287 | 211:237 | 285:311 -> -4.8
